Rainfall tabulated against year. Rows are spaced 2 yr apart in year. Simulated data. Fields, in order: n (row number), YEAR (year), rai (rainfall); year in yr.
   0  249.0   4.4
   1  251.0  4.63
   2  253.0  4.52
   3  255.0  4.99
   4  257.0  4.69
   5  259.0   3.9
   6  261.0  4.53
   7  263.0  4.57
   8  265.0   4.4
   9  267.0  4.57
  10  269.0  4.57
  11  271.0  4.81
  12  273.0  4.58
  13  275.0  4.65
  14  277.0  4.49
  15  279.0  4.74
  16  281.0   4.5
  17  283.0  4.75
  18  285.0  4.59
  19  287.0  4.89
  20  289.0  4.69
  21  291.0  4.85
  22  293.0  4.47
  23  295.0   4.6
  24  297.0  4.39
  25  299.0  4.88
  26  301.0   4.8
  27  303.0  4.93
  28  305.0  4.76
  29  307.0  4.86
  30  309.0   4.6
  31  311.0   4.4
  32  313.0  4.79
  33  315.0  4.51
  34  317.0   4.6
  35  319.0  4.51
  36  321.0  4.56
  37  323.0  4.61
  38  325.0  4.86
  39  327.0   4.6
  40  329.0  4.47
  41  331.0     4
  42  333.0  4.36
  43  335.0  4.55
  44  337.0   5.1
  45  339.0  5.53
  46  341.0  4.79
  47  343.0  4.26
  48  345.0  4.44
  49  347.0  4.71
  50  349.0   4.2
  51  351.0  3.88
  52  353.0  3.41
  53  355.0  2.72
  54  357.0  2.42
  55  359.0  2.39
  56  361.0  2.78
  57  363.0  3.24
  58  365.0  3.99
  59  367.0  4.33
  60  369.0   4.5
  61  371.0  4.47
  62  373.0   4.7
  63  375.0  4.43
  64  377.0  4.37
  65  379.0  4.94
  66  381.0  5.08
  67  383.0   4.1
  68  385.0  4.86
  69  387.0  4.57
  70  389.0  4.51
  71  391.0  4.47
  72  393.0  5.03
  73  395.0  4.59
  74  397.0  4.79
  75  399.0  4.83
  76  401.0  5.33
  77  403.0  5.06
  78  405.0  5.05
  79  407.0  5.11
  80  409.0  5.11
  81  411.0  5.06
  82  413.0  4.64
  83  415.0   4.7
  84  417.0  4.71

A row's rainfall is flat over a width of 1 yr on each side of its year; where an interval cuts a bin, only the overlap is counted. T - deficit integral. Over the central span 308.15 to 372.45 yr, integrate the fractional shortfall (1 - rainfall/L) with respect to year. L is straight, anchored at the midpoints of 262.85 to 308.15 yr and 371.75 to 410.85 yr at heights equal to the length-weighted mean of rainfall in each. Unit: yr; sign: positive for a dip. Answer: 7.1 yr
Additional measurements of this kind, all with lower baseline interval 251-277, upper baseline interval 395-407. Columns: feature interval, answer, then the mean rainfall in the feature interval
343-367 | 6.5 yr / 3.54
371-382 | 0.5 yr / 4.68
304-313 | 0.1 yr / 4.67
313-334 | 1.0 yr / 4.52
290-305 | -0.1 yr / 4.71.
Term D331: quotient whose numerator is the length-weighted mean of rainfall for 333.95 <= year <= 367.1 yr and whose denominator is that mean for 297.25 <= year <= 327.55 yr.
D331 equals 0.8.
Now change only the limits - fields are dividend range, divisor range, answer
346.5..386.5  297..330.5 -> 0.85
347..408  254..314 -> 0.92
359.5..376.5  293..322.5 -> 0.86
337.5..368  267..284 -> 0.83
